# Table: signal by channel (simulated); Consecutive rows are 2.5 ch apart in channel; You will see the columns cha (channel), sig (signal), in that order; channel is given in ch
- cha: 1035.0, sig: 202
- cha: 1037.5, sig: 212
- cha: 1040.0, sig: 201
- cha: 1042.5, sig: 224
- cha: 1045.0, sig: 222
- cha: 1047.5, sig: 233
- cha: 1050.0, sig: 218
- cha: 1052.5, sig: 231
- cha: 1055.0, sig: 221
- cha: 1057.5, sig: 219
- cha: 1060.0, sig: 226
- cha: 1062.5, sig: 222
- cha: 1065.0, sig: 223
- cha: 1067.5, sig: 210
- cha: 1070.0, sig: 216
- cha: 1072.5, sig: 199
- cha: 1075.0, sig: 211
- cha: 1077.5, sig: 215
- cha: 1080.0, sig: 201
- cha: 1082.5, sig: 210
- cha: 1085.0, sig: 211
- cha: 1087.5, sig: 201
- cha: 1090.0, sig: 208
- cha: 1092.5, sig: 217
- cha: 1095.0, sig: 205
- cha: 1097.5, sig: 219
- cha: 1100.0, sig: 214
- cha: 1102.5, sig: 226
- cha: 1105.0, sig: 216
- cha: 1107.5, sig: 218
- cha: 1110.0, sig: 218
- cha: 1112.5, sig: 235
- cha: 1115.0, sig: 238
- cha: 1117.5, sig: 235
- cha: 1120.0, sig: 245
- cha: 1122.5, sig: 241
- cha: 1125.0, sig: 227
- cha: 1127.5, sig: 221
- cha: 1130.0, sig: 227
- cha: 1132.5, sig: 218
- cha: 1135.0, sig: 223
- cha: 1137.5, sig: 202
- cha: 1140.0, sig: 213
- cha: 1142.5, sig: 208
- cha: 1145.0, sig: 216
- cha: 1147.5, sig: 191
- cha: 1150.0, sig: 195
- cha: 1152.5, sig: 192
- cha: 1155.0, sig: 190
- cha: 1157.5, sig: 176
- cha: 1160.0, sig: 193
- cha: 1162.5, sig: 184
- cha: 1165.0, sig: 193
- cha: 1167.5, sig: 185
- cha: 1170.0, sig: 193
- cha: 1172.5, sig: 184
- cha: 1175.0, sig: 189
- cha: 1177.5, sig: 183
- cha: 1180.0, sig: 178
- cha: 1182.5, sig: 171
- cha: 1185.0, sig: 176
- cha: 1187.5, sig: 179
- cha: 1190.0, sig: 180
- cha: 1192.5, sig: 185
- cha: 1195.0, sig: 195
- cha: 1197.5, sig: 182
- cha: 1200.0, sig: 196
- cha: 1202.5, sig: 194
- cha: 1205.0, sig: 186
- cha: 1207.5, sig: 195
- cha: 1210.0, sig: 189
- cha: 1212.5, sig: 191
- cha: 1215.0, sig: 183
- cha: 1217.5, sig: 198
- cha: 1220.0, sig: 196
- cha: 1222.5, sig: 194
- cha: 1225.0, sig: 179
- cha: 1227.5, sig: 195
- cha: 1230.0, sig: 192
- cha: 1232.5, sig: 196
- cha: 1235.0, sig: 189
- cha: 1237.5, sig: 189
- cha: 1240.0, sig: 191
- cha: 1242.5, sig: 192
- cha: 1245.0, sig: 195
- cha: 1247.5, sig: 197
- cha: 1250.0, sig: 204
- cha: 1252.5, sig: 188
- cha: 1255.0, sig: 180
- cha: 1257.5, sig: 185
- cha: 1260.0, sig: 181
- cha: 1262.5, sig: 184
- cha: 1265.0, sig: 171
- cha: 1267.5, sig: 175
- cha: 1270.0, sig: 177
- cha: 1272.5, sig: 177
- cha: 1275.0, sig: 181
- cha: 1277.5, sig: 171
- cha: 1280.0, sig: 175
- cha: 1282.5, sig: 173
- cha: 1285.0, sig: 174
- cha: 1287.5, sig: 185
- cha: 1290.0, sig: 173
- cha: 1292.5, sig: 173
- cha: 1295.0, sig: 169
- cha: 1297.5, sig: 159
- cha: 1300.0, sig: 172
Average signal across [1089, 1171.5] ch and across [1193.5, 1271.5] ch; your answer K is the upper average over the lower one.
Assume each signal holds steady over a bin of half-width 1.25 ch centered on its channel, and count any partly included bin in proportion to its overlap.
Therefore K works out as 0.89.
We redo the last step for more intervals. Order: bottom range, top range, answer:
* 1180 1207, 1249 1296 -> 0.97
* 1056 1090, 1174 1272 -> 0.88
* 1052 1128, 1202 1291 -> 0.85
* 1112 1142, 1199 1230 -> 0.85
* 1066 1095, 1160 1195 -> 0.88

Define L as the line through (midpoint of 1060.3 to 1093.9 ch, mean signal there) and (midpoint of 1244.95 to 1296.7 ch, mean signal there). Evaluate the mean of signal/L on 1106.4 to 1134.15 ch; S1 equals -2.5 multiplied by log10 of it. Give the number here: -0.125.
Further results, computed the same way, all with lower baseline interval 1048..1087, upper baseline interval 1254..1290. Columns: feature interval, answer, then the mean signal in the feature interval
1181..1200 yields 0.062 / 182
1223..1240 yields -0.030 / 190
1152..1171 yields 0.057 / 188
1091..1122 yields -0.080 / 224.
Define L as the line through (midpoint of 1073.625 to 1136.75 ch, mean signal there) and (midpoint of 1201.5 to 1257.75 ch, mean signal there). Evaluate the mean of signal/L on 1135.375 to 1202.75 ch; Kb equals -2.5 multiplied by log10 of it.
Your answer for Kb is 0.08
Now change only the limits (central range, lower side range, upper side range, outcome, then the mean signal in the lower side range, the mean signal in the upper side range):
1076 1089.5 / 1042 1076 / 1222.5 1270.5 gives 0.040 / 220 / 188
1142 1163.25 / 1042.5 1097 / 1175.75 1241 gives 0.029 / 215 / 188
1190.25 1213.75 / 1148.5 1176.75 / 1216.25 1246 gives 0.004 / 188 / 192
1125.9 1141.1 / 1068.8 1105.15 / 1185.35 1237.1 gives -0.075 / 211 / 189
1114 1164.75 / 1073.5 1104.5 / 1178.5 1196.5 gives -0.081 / 212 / 181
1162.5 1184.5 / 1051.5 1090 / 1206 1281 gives 0.079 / 214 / 187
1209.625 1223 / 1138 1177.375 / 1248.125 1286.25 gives -0.033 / 193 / 180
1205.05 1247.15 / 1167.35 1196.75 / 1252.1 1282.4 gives -0.063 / 183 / 178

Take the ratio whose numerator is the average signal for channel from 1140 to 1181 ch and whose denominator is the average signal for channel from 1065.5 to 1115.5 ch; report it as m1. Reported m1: 0.89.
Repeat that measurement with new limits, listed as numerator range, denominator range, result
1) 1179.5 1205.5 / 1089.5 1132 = 0.82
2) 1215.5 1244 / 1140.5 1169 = 0.99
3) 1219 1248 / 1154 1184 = 1.04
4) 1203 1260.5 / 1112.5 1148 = 0.86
